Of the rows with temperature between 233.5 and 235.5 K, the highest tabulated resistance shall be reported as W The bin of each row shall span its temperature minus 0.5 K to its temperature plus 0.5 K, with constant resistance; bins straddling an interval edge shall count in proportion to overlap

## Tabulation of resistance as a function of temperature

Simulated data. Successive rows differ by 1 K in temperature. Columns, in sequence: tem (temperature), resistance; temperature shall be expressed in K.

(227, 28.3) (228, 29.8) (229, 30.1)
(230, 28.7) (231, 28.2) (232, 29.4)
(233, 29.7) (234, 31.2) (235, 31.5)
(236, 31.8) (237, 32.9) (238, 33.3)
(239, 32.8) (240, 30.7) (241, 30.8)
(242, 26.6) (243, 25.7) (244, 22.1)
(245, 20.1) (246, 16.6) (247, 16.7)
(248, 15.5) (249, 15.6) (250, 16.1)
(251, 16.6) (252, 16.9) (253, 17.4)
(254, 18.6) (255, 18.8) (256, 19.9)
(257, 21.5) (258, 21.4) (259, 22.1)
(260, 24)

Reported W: 31.5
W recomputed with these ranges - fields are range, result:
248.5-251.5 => 16.6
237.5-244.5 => 33.3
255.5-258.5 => 21.5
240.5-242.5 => 30.8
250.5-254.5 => 18.6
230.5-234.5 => 31.2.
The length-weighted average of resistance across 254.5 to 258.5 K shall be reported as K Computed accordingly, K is 20.4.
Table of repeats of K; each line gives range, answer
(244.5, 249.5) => 16.9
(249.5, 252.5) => 16.5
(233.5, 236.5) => 31.5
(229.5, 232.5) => 28.8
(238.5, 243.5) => 29.3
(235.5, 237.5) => 32.4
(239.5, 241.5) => 30.8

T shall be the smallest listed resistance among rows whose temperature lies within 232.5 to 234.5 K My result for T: 29.7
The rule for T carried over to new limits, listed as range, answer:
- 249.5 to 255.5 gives 16.1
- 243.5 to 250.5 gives 15.5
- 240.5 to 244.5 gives 22.1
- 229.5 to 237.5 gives 28.2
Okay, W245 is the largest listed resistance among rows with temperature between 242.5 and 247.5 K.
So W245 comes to 25.7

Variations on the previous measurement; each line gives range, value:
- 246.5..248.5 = 16.7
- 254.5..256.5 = 19.9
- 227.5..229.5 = 30.1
